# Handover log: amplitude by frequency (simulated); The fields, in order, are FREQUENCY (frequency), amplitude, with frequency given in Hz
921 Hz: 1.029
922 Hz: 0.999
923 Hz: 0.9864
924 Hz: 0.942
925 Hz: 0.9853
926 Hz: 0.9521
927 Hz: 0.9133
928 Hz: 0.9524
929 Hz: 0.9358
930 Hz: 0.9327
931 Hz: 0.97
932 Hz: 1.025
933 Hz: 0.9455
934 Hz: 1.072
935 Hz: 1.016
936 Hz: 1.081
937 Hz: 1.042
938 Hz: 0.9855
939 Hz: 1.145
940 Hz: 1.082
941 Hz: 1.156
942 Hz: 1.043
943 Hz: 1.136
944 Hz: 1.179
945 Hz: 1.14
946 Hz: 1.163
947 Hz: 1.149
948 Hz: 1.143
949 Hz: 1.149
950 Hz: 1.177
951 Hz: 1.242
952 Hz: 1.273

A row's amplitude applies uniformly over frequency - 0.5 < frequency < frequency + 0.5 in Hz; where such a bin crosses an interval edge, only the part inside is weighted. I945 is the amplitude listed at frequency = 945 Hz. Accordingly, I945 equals 1.14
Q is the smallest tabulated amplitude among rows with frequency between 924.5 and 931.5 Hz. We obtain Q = 0.9133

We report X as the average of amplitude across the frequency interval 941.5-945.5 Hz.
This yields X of 1.12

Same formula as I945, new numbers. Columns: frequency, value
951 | 1.242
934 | 1.072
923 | 0.9864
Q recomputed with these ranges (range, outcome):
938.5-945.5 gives 1.043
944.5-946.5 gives 1.14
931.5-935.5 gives 0.9455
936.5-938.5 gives 0.9855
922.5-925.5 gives 0.942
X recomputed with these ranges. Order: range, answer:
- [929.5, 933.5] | 0.968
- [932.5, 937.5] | 1.03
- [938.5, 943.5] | 1.11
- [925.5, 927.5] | 0.933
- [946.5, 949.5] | 1.15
